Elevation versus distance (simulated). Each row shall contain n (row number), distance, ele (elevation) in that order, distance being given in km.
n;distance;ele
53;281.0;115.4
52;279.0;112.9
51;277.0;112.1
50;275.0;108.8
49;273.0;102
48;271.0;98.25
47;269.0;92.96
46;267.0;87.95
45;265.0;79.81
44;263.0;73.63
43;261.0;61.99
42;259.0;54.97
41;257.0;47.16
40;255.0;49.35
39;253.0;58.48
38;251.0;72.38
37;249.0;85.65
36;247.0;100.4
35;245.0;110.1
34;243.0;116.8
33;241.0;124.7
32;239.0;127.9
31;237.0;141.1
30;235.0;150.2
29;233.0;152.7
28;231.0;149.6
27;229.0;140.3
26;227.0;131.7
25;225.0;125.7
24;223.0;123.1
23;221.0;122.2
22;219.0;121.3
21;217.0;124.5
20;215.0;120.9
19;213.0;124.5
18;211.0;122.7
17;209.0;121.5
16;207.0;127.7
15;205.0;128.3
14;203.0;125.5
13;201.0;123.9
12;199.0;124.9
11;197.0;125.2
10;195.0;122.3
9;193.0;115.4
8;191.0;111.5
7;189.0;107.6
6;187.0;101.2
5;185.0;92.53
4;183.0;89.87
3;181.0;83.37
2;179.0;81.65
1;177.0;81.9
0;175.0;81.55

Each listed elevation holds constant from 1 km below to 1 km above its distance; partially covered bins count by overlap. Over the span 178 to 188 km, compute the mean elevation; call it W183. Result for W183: 89.7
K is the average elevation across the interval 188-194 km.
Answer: 112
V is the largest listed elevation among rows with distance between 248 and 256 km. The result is 85.65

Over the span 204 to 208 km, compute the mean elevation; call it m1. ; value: 128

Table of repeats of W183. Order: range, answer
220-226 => 124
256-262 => 54.7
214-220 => 122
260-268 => 75.8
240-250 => 108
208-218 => 123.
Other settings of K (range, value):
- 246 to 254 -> 79.2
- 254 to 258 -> 48.3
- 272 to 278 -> 108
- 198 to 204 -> 125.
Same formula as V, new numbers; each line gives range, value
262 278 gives 112.1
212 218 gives 124.5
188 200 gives 125.2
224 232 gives 149.6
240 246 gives 124.7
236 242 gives 141.1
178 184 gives 89.87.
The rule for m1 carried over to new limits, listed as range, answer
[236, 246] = 124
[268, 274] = 97.7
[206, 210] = 125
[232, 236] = 151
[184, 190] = 100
